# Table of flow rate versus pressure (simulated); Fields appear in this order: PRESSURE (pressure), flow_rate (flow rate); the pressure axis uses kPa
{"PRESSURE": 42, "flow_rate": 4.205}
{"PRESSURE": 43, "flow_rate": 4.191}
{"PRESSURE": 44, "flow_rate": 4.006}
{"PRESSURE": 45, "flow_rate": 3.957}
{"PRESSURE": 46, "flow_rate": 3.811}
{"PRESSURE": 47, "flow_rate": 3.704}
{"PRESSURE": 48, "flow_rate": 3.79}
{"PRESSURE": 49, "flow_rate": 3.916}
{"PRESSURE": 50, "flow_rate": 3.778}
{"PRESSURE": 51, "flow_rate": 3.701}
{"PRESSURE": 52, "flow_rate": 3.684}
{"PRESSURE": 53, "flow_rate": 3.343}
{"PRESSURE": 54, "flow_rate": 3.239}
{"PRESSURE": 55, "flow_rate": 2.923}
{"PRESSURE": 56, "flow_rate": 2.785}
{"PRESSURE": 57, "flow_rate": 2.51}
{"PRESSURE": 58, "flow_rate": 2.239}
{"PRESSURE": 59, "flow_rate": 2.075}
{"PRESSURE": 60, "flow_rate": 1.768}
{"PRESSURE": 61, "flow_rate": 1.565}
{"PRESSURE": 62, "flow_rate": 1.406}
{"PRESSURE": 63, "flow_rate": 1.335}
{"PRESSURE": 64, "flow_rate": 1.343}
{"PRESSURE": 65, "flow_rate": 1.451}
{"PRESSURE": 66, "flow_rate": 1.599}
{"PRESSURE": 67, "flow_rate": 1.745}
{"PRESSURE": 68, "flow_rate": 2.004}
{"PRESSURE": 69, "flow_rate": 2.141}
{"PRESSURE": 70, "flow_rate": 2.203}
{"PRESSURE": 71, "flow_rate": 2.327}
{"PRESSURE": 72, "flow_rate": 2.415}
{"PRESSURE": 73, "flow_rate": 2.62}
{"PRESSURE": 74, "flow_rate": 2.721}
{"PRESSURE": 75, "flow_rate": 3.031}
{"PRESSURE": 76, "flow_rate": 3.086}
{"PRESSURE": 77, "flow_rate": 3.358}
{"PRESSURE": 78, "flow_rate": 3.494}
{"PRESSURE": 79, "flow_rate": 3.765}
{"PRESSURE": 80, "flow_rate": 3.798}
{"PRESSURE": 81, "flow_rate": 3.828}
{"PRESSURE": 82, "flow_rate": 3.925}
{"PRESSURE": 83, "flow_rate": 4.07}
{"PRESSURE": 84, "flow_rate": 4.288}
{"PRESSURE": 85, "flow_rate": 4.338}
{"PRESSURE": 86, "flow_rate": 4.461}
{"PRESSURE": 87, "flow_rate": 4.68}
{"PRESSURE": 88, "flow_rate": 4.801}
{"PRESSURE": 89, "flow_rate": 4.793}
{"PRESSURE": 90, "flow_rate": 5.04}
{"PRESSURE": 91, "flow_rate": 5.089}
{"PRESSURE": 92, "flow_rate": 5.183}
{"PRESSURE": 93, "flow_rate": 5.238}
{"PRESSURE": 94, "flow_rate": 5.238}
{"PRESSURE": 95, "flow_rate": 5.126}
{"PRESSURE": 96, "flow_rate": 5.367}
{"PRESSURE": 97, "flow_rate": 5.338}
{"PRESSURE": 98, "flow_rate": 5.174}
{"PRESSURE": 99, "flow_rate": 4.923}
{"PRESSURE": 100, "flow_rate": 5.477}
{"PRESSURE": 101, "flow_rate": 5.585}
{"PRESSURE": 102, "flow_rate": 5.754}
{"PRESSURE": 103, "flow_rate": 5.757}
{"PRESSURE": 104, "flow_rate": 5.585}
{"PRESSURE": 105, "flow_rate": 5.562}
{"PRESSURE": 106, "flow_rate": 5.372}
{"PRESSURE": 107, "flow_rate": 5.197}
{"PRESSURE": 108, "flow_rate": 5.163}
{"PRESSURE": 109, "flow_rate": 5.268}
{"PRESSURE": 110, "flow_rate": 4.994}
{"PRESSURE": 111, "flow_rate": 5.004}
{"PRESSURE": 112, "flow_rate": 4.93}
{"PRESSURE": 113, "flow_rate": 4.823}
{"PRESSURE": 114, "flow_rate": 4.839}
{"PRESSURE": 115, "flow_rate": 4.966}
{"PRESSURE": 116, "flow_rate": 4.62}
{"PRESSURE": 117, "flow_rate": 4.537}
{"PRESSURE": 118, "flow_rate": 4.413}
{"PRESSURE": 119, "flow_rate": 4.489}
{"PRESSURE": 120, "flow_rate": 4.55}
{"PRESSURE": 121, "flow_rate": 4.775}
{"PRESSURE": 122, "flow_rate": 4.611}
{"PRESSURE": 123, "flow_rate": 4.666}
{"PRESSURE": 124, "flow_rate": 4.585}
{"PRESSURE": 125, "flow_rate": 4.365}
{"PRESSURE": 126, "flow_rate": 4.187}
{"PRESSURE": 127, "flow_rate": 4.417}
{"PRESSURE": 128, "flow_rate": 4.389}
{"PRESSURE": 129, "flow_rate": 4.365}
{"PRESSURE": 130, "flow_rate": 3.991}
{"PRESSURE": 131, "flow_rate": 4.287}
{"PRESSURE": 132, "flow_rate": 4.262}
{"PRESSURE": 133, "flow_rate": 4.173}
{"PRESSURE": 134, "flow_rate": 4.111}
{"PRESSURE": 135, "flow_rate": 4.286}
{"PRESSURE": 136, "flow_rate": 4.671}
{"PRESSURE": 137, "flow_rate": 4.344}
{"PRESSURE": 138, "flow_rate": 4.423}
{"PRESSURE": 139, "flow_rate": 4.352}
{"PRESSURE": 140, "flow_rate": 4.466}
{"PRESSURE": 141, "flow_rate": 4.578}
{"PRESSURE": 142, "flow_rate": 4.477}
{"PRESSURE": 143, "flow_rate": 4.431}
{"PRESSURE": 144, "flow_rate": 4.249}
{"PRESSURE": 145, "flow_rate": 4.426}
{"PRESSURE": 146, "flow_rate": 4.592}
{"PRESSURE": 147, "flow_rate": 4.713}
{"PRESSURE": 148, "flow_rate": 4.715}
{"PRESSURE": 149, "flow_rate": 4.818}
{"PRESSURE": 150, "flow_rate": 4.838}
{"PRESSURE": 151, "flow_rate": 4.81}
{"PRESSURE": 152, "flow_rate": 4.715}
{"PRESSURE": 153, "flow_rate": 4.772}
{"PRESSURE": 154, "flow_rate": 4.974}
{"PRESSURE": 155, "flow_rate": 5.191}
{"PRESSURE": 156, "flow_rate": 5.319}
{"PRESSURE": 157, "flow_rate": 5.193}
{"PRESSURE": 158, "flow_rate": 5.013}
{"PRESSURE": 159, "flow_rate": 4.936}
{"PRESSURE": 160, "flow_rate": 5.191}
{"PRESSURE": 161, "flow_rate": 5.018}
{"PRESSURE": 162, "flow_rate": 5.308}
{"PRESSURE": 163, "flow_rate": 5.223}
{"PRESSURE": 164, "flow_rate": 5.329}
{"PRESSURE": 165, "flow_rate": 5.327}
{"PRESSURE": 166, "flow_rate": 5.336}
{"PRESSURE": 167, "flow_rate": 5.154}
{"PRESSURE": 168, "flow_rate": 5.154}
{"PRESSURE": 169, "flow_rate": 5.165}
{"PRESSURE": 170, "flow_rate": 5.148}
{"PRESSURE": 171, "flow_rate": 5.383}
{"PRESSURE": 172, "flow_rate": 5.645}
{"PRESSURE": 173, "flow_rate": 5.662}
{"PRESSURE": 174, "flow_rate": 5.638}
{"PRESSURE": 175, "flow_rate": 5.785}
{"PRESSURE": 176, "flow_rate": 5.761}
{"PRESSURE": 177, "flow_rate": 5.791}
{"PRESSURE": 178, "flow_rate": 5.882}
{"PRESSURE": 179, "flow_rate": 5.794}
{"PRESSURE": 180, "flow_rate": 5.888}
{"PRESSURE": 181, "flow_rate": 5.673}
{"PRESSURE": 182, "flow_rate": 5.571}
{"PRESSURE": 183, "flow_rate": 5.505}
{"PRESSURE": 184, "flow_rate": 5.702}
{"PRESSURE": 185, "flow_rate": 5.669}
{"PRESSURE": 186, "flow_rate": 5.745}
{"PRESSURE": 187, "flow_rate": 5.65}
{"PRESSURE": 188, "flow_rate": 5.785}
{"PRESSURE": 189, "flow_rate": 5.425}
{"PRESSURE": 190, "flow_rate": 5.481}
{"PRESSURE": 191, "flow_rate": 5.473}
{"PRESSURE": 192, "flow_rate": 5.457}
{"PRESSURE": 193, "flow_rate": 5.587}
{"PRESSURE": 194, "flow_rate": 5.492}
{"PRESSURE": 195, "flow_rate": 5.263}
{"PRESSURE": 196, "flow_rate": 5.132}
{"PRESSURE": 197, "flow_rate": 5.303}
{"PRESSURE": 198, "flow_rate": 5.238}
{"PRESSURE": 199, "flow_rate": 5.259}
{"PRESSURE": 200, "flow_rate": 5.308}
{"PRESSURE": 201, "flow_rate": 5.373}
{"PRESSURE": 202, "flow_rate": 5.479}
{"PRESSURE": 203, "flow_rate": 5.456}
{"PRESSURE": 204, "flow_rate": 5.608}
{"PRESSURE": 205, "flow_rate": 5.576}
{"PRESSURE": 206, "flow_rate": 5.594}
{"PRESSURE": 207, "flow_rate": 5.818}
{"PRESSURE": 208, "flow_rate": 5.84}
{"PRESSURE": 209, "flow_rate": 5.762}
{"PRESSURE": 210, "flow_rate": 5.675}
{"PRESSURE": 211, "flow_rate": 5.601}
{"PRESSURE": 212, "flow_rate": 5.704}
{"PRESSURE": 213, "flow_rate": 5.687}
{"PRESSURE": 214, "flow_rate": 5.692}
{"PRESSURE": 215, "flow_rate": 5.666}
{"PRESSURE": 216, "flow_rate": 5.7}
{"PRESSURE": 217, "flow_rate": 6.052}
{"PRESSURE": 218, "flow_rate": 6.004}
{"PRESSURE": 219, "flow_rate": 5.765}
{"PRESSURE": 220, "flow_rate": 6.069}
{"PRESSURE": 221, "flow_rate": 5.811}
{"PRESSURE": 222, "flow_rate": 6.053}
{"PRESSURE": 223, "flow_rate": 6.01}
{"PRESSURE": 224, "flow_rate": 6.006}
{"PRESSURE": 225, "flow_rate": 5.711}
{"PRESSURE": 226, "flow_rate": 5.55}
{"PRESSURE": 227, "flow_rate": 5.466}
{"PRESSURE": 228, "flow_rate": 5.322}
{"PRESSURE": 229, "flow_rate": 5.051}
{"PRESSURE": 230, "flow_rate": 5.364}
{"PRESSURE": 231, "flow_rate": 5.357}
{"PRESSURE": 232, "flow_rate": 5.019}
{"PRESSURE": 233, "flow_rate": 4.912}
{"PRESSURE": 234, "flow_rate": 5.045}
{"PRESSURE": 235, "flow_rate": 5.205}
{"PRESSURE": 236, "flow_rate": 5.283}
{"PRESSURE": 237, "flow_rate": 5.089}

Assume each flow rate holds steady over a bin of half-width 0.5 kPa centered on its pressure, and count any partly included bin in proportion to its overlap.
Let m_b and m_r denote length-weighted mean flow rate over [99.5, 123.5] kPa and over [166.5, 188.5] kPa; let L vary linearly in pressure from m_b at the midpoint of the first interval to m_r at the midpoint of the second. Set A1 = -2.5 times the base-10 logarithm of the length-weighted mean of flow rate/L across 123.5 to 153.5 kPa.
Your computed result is 0.181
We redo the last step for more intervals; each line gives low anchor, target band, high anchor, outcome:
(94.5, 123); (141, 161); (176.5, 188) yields 0.14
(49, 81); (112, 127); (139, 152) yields -0.17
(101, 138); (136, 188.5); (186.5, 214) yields 0.00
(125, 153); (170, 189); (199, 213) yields -0.11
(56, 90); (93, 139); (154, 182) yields -0.21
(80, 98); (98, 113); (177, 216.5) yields -0.09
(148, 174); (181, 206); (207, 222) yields 0.01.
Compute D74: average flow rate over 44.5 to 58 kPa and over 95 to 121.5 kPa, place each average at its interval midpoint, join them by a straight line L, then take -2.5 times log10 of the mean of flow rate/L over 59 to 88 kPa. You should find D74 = 0.42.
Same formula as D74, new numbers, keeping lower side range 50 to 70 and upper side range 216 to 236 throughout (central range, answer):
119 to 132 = -0.231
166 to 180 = -0.221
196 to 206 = -0.067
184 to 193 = -0.161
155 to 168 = -0.207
